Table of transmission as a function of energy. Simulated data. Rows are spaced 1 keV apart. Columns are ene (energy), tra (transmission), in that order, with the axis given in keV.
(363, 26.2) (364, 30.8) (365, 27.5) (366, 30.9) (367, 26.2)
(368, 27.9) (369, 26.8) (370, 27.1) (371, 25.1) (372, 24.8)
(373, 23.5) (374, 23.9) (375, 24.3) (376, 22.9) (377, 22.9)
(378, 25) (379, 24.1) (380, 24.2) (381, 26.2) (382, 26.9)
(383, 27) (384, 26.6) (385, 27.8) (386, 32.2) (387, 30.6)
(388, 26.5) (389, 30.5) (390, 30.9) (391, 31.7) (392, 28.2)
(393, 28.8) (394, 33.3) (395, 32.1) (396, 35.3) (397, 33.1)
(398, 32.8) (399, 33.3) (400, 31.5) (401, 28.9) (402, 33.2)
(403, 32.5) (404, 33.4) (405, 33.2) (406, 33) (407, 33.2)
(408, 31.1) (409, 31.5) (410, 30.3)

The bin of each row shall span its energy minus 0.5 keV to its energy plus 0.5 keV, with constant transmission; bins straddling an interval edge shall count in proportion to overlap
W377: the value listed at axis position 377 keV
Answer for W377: 22.9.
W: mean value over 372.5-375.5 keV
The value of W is 23.9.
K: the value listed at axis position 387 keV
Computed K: 30.6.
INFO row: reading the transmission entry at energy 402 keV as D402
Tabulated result 33.2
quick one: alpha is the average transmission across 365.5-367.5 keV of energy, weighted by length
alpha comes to 28.5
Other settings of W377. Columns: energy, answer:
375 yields 24.3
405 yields 33.2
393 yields 28.8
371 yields 25.1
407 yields 33.2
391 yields 31.7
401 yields 28.9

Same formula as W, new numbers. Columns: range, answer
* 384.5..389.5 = 29.5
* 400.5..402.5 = 31.1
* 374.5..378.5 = 23.8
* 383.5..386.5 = 28.9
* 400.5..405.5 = 32.2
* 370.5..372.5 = 25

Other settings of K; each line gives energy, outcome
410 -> 30.3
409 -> 31.5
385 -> 27.8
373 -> 23.5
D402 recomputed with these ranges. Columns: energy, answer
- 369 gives 26.8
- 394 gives 33.3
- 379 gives 24.1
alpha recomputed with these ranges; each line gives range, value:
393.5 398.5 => 33.3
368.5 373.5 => 25.5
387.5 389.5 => 28.5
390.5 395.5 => 30.8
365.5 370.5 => 27.8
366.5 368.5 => 27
